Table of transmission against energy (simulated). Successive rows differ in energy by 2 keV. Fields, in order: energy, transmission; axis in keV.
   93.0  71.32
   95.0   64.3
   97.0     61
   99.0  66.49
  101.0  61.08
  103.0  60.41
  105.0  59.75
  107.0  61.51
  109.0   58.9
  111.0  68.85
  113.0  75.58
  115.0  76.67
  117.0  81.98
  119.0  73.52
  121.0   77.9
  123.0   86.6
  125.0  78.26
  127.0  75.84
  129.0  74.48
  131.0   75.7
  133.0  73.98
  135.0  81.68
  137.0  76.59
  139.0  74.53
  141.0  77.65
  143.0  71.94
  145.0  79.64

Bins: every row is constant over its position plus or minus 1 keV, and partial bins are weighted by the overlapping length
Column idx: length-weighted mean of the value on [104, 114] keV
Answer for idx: 64.9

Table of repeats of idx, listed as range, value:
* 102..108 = 60.6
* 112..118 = 78.1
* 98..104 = 62.7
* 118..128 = 78.4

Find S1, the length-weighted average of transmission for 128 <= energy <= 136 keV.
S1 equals 76.5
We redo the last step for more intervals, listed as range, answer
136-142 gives 76.3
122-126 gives 82.4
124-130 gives 76.2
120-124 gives 82.2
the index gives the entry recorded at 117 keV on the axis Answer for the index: 81.98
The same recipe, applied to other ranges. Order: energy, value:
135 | 81.68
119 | 73.52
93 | 71.32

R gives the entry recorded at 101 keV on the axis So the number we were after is 61.08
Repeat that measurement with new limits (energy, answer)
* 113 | 75.58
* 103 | 60.41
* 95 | 64.3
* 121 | 77.9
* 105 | 59.75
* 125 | 78.26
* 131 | 75.7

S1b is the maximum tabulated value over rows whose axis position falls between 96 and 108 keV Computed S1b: 66.49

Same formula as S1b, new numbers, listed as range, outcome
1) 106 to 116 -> 76.67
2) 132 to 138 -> 81.68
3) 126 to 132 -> 75.84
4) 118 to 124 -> 86.6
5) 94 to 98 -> 64.3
